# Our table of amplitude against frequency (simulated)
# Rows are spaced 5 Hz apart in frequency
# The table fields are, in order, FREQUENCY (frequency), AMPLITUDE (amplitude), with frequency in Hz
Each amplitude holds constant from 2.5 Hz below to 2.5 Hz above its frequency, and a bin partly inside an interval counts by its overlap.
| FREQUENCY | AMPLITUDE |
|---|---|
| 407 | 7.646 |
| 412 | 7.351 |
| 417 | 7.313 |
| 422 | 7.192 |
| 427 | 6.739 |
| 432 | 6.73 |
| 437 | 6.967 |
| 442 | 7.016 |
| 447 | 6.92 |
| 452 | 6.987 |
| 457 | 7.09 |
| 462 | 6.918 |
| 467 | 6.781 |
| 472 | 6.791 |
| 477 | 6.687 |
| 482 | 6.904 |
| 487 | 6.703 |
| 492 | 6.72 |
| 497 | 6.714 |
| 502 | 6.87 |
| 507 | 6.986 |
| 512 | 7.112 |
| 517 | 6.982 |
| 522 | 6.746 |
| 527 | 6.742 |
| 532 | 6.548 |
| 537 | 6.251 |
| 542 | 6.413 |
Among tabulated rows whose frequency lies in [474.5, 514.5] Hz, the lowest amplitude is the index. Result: 6.687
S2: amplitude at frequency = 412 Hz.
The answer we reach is 7.351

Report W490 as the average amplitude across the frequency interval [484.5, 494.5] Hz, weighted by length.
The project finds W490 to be 6.71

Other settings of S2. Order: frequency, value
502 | 6.87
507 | 6.986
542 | 6.413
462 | 6.918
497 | 6.714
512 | 7.112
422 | 7.192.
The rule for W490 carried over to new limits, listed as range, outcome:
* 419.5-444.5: 6.93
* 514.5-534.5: 6.75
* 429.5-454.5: 6.92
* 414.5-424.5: 7.25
